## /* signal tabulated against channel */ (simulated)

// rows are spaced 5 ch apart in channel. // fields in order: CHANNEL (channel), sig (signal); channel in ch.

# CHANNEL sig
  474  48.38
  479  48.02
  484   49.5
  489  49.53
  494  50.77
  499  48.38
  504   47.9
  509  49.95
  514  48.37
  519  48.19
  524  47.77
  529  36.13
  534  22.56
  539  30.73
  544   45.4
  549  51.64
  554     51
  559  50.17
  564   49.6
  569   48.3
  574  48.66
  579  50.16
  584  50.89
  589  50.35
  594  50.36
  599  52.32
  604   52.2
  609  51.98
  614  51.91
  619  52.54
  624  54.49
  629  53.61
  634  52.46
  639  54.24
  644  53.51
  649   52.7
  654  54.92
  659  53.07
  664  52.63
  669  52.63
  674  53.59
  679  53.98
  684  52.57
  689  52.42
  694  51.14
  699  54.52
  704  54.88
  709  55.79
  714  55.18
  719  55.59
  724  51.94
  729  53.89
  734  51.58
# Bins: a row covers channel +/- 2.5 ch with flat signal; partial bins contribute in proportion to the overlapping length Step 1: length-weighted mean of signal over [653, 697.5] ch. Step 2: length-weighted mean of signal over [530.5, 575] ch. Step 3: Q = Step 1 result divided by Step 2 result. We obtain 1.2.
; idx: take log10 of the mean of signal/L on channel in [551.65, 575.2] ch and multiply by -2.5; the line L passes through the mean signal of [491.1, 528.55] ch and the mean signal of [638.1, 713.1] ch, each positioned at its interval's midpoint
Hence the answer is 0.01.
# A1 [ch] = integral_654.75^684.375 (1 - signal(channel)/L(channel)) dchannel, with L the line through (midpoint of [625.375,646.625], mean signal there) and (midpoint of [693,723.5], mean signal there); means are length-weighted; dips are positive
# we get 0.4 ch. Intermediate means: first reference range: 53.5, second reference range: 54.5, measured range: 53.2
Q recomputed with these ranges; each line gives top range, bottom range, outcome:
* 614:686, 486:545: 1.22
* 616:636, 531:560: 1.29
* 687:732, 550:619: 1.06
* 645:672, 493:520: 1.09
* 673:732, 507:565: 1.22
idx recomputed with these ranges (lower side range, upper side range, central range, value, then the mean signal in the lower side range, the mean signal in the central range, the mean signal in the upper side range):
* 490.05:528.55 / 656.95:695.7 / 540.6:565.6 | 0.01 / 48.1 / 48.9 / 52.8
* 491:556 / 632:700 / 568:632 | -0.05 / 44.5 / 51.4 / 53.1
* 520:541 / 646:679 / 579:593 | -0.18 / 35.4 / 50.5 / 53.3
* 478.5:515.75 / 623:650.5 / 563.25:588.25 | 0.04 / 49.1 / 49.6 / 53.5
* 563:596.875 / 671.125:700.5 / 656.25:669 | -0.01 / 49.8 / 52.8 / 53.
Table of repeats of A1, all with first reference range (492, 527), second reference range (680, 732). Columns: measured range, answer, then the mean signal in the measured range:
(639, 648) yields -0.25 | 53.6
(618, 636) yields -0.59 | 53.4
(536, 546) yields 2.53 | 36.9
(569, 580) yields 0.27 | 49.1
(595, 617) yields -0.38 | 52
